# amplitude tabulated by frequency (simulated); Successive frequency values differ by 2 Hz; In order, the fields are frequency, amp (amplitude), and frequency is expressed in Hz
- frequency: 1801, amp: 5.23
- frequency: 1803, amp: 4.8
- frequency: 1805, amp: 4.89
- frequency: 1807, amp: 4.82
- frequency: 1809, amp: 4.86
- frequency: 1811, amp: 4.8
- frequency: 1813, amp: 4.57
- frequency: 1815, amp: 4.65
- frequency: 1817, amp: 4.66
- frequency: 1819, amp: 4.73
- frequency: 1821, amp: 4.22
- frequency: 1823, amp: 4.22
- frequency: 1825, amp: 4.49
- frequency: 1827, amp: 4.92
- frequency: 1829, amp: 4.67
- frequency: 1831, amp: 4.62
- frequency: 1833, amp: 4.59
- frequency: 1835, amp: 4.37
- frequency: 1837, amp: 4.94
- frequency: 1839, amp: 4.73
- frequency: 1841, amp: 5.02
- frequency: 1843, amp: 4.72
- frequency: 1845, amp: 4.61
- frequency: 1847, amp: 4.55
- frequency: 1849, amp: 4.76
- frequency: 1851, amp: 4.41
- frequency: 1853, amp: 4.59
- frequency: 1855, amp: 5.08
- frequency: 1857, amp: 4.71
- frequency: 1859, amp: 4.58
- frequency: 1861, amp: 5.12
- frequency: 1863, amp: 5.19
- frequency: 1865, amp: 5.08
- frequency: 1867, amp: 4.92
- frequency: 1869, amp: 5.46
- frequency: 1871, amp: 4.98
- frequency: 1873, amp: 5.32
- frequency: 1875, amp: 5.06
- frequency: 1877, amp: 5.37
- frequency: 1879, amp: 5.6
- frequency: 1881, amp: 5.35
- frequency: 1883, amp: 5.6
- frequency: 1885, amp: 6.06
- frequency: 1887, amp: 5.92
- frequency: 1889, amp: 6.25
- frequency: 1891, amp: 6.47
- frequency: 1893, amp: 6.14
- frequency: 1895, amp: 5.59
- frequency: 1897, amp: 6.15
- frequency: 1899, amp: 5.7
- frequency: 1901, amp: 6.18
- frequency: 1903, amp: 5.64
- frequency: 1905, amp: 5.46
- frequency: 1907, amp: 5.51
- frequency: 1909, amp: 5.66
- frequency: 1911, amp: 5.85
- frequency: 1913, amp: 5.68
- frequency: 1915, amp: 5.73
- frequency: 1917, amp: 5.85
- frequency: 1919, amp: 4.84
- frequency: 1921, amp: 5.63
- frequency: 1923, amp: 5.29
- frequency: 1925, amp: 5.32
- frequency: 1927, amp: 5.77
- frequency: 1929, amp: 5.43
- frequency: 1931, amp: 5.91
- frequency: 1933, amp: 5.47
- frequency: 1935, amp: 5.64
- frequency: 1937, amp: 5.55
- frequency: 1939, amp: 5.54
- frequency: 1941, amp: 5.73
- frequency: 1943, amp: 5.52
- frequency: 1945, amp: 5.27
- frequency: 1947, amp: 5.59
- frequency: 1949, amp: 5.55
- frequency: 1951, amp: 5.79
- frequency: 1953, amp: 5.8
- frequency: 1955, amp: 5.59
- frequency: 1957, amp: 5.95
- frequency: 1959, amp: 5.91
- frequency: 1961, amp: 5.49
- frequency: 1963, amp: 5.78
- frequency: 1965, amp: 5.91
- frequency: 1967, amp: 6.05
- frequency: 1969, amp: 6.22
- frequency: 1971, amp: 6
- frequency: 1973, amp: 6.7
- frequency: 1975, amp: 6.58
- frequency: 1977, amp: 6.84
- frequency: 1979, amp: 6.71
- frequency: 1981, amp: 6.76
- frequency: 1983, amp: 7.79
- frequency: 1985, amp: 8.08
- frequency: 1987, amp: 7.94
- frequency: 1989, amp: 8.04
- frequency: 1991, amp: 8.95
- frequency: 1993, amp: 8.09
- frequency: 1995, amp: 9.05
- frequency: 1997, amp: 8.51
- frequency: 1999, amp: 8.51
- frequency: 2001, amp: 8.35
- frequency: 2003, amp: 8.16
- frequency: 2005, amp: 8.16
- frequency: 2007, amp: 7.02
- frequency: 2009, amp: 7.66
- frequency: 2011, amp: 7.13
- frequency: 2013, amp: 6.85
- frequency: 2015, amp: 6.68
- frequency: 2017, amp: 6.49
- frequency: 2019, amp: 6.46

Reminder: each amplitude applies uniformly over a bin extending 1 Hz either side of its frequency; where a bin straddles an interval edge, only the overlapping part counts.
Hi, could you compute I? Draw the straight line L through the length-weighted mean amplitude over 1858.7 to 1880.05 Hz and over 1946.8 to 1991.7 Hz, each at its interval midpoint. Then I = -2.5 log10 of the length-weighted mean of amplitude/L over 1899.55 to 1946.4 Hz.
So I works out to 0.06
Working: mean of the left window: 5.17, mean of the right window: 6.52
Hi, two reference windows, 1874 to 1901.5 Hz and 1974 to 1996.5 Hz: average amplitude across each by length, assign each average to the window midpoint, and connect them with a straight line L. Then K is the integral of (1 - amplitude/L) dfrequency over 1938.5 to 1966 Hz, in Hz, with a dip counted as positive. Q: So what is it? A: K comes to 5.5 Hz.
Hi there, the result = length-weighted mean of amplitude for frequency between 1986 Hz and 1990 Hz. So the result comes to 7.99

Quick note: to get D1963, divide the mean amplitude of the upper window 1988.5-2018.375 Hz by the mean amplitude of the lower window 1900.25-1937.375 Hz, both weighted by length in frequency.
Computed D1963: 1.40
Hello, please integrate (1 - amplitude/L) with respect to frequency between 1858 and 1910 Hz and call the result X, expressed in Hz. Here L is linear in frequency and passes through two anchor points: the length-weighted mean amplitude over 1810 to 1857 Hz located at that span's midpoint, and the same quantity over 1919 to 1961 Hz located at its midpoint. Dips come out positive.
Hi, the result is -4.6 Hz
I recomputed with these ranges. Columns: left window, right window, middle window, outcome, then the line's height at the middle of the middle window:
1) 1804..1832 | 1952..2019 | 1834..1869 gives 0.072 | 5.14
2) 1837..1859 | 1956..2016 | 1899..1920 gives 0.033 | 5.82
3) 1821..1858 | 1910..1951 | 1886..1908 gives -0.134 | 5.23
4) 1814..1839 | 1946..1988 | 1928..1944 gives 0.066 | 5.95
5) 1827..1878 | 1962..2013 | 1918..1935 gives 0.145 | 6.25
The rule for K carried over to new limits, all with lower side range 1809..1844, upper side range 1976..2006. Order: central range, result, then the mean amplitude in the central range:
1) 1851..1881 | 2.2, 5.06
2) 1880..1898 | -0.1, 5.95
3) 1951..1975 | 4.7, 5.97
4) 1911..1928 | 2.6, 5.53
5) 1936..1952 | 3.3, 5.57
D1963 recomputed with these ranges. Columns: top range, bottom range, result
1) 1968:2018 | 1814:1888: 1.52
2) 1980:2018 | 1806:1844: 1.67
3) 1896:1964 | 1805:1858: 1.21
